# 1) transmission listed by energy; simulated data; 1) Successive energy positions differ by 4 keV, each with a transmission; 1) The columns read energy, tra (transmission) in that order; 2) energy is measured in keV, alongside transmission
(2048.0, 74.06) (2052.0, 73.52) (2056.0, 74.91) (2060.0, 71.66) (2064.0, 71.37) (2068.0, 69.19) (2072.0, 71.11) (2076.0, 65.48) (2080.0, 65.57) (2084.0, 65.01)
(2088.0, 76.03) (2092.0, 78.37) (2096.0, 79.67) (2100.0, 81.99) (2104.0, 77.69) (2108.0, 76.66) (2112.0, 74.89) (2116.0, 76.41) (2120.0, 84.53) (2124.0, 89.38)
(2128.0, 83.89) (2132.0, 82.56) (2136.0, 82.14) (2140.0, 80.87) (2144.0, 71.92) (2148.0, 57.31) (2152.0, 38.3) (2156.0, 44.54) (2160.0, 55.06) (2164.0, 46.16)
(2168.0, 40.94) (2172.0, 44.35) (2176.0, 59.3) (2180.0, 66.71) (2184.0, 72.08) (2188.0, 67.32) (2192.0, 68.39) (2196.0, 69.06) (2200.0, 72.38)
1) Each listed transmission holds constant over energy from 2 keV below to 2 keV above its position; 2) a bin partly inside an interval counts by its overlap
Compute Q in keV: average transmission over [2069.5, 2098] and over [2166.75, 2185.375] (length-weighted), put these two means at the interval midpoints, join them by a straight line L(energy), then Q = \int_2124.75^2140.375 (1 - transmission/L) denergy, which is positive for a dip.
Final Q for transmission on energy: -4.7 keV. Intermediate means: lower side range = 71.6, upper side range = 56.8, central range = 83.1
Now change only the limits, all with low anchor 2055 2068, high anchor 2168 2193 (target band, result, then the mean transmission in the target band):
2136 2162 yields 1.71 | 59.9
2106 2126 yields -4.02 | 80.4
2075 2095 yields -0.30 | 70.8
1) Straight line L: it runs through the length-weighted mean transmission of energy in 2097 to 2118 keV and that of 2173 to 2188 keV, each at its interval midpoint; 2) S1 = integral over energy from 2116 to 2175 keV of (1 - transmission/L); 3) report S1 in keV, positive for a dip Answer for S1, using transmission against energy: 5.6 keV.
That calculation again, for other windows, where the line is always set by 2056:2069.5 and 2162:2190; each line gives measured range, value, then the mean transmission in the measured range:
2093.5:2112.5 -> -3.52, 78.4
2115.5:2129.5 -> -4.55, 84.3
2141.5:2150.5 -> -0.51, 64.1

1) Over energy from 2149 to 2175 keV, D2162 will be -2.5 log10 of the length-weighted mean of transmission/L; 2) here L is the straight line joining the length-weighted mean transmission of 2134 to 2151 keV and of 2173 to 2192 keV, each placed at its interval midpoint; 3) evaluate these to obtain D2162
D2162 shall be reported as 0.43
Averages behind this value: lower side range 71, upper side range 65.4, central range 45.9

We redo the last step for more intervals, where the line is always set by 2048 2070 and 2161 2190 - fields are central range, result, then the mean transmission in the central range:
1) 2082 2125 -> -0.18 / 78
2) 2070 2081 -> 0.04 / 67.6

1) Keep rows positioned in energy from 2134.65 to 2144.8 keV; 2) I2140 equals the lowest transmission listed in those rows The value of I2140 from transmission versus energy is 71.92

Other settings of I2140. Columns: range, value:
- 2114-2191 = 38.3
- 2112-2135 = 74.89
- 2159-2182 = 40.94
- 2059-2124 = 65.01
